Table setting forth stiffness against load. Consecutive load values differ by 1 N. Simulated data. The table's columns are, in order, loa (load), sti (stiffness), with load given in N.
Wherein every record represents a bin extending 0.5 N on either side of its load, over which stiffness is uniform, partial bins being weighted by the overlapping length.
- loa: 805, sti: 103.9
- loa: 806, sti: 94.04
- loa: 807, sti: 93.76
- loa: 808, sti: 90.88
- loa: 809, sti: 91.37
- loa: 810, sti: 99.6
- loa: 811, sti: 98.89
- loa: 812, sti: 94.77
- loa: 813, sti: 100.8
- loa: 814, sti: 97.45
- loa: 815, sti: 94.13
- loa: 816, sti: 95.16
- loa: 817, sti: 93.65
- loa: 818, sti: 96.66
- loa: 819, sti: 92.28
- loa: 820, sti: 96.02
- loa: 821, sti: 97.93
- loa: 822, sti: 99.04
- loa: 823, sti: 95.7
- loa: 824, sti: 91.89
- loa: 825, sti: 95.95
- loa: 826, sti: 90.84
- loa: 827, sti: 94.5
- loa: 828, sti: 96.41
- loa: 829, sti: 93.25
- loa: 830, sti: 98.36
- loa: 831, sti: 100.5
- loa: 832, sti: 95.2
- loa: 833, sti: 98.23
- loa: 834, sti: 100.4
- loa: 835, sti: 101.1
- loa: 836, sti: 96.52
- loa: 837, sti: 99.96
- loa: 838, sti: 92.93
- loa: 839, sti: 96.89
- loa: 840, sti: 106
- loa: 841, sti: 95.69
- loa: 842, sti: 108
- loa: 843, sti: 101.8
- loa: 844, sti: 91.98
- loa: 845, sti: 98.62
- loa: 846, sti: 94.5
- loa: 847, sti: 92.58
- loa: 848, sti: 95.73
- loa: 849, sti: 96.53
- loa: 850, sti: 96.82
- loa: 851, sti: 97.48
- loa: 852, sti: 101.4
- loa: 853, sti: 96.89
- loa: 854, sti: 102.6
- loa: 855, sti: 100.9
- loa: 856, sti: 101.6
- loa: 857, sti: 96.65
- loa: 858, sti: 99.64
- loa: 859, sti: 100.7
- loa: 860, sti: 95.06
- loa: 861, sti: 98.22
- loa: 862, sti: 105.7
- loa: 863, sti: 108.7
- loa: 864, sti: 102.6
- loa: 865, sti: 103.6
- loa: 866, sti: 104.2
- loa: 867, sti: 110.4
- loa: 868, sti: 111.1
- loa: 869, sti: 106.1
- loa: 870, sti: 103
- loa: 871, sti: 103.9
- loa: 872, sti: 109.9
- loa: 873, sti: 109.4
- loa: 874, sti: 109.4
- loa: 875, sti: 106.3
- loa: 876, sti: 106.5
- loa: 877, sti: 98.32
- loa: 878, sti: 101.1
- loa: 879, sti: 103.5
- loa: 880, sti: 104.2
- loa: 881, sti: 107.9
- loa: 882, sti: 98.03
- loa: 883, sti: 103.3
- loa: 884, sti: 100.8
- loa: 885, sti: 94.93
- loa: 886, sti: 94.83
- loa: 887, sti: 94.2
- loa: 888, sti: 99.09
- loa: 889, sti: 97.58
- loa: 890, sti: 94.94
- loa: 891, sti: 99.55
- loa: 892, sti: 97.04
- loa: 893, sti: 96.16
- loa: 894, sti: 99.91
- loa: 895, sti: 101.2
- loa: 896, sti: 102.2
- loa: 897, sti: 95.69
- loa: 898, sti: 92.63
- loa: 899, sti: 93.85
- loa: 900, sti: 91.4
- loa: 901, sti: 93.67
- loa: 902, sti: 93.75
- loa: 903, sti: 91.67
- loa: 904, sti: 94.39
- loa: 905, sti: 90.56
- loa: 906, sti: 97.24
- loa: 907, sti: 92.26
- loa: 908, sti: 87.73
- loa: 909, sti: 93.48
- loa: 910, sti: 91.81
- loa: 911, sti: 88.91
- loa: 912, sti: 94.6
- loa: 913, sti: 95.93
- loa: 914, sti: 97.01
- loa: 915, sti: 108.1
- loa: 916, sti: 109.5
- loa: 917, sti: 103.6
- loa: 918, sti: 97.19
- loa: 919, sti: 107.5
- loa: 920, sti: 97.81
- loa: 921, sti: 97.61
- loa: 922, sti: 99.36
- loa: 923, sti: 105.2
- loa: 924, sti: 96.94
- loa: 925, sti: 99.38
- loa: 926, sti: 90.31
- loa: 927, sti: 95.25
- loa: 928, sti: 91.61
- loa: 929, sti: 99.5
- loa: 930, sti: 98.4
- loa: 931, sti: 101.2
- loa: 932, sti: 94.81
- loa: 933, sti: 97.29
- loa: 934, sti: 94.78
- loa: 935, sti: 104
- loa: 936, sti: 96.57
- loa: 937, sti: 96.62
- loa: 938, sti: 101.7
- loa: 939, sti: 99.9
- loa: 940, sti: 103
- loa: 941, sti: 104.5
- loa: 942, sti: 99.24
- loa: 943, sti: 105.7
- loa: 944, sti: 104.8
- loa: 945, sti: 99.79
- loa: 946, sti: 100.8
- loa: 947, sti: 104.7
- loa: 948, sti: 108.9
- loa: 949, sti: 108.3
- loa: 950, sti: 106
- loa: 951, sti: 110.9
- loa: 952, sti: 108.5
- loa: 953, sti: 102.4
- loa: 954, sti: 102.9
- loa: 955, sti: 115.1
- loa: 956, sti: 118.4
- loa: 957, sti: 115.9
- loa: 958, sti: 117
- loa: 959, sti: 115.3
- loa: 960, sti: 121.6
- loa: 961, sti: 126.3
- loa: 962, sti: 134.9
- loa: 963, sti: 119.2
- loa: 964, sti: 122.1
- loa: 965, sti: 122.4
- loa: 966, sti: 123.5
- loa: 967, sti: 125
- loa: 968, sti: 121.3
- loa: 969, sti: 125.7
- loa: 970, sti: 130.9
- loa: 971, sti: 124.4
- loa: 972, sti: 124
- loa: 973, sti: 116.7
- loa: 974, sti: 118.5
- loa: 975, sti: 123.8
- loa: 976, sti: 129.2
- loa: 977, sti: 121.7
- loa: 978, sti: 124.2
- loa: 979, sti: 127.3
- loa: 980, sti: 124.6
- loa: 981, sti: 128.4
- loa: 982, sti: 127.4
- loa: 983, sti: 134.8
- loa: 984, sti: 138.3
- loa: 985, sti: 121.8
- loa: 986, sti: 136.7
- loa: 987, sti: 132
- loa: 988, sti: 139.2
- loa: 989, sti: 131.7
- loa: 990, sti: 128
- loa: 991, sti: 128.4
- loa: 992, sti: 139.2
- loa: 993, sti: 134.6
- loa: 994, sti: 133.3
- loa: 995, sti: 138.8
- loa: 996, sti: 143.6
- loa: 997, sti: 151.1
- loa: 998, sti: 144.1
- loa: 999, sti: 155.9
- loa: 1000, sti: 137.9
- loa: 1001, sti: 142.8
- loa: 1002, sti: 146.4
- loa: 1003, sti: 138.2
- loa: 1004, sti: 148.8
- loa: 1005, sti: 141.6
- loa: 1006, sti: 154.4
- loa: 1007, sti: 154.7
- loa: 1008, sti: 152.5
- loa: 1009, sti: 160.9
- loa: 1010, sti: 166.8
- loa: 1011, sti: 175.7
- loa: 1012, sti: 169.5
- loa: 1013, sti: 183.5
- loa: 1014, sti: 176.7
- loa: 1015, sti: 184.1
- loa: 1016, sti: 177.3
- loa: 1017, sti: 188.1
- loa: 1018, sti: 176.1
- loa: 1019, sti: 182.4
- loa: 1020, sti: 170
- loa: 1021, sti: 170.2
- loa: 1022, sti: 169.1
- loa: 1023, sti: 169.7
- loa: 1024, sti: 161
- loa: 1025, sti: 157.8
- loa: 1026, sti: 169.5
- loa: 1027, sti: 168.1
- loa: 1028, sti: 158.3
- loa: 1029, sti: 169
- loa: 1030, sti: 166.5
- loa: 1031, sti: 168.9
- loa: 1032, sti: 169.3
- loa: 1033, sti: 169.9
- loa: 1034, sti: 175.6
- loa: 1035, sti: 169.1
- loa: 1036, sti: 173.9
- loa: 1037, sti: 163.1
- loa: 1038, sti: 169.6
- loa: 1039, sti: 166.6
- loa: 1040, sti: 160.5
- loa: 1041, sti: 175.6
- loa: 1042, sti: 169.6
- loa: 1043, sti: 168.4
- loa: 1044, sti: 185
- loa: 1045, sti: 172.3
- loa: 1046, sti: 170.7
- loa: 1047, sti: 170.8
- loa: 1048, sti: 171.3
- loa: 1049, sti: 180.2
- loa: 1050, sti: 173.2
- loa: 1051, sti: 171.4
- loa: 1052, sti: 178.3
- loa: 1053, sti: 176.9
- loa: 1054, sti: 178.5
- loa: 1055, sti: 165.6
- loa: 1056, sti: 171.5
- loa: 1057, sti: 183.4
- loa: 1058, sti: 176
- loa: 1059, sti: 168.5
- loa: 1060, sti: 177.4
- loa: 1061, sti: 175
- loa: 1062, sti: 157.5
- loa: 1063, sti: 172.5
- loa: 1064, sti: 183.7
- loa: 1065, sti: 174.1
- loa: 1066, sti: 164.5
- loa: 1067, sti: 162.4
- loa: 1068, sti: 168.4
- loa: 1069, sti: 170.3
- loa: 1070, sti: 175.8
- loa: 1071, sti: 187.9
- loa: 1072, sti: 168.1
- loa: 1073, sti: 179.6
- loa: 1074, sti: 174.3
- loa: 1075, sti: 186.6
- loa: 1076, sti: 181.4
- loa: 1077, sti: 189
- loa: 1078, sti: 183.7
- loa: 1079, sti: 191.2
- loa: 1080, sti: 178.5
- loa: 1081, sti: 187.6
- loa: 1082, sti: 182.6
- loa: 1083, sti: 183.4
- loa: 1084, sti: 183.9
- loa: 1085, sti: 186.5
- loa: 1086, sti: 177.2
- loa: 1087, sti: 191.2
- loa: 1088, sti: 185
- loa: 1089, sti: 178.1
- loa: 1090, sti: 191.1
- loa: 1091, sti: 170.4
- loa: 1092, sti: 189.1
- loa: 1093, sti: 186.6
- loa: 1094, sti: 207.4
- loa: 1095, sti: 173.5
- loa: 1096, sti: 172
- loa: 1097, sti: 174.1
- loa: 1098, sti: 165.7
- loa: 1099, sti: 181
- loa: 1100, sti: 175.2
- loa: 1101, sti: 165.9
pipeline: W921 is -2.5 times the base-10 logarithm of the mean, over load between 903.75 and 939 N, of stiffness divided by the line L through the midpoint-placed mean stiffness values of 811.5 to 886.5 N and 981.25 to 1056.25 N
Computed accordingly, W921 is 0.273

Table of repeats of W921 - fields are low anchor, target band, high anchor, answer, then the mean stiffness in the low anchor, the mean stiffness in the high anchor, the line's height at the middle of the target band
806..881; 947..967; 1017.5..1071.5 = 0.207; 99.3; 171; 140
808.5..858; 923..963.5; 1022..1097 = 0.272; 97.2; 175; 135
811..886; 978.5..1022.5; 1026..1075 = 0.031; 99.7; 172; 154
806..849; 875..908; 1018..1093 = 0.209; 96.5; 175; 118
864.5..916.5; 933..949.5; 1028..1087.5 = 0.198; 99.4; 175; 122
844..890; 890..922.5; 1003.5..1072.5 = 0.208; 101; 170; 117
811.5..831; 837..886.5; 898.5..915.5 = -0.072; 95.6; 93.9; 94.8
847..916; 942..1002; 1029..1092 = 0.117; 99.4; 176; 138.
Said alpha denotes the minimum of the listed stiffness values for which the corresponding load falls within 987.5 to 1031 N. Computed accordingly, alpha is 128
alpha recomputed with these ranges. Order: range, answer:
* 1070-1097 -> 168.1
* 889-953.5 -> 87.73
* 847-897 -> 92.58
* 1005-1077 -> 141.6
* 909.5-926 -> 88.91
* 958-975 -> 115.3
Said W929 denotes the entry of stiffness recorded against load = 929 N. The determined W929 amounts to 99.5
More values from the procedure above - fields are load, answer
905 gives 90.56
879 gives 103.5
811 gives 98.89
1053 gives 176.9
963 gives 119.2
